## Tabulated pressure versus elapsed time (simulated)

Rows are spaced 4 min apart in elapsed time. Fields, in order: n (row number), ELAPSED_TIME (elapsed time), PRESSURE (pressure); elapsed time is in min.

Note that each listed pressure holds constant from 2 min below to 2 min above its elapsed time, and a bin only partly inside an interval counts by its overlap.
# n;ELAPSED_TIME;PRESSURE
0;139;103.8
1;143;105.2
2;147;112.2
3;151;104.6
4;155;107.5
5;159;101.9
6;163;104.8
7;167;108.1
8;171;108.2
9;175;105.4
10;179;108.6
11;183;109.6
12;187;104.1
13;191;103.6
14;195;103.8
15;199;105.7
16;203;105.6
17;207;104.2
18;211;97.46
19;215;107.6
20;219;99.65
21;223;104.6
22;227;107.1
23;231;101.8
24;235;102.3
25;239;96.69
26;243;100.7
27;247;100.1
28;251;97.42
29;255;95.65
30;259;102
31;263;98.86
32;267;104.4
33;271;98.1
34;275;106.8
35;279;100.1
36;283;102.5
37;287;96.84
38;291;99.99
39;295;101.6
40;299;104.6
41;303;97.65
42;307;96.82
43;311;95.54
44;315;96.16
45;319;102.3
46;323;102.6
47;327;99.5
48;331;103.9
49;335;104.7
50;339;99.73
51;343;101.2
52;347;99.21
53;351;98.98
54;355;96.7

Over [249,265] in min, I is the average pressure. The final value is 98.5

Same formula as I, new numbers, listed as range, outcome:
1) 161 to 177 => 107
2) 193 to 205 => 105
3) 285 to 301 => 101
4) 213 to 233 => 104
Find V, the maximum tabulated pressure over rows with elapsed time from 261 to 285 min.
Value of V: 106.8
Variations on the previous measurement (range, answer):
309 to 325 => 102.6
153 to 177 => 108.2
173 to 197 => 109.6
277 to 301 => 104.6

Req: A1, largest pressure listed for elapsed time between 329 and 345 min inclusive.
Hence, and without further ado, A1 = 104.7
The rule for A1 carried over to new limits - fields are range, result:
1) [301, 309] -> 97.65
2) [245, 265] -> 102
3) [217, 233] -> 107.1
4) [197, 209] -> 105.7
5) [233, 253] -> 102.3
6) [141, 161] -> 112.2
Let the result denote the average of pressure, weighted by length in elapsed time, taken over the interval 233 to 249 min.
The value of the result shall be 99.9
